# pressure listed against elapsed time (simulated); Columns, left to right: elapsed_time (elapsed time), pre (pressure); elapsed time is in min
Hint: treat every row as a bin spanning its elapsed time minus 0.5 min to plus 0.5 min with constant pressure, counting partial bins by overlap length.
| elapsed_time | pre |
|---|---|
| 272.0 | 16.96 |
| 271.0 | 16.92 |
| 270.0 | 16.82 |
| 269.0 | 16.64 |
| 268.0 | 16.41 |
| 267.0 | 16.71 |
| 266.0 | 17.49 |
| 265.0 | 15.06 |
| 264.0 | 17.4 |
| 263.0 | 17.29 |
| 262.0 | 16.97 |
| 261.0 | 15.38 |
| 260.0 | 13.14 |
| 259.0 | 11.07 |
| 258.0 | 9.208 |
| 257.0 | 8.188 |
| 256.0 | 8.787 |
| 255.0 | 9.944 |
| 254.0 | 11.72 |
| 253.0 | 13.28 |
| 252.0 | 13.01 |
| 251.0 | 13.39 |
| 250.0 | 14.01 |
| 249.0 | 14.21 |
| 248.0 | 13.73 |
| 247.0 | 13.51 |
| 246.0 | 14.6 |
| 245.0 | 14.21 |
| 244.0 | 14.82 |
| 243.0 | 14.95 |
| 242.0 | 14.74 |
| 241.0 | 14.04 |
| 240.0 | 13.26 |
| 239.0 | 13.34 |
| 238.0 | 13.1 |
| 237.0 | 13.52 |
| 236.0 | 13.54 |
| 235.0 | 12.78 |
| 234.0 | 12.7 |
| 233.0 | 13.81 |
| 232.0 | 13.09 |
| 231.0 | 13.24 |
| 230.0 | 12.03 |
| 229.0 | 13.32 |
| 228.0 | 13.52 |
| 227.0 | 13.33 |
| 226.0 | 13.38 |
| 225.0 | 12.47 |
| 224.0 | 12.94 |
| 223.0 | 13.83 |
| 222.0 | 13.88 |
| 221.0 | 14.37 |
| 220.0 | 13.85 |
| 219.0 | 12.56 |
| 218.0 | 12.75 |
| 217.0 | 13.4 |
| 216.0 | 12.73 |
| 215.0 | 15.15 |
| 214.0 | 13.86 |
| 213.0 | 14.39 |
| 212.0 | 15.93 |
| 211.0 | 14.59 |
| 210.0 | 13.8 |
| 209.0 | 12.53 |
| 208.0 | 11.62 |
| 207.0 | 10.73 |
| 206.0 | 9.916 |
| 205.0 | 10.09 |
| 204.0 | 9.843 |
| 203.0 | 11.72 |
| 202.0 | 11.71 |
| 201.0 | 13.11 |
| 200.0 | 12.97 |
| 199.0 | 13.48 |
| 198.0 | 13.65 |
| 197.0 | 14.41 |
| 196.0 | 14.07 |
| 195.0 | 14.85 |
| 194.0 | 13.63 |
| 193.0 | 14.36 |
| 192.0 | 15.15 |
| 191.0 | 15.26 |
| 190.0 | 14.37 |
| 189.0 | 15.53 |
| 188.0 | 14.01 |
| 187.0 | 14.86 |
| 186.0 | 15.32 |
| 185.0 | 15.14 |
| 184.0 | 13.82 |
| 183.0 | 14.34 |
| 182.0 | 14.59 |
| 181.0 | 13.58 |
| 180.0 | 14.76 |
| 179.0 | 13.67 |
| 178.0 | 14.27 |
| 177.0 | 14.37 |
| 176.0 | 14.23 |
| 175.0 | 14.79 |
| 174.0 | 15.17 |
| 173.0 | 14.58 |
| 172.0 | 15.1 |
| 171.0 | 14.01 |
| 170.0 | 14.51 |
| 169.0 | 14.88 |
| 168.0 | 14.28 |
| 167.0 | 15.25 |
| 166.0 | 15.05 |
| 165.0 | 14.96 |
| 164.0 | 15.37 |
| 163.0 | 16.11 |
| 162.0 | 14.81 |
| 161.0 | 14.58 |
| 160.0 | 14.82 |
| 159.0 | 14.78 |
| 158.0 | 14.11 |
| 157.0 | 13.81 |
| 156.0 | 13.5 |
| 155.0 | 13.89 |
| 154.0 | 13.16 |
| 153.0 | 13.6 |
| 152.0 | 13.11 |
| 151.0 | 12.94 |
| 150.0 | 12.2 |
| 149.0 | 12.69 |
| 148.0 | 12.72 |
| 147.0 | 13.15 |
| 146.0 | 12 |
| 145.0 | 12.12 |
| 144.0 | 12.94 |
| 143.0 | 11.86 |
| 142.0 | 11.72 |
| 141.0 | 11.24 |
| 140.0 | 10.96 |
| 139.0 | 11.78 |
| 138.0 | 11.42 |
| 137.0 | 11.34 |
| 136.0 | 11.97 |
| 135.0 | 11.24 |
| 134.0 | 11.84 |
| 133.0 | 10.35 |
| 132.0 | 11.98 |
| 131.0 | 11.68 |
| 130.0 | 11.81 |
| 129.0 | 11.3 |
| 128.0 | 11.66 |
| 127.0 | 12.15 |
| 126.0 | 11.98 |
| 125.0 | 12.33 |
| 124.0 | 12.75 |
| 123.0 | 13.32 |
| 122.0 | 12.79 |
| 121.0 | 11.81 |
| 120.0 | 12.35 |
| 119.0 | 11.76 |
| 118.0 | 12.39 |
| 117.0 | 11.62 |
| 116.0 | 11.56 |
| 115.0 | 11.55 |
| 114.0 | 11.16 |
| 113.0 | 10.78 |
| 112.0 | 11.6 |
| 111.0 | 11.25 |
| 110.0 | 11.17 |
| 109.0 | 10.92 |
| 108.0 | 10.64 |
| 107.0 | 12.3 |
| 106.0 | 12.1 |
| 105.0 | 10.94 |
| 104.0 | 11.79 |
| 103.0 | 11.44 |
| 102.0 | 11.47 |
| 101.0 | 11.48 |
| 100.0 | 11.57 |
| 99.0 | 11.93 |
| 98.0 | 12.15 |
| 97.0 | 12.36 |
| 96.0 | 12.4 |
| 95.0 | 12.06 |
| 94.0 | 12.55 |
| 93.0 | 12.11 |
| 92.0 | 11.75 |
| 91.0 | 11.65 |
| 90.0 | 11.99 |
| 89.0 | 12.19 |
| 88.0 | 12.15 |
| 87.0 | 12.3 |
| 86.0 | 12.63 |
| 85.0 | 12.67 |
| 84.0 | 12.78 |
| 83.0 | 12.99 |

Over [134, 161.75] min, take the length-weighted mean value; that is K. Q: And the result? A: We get 12.7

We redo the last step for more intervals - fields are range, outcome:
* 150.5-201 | 14.4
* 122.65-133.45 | 11.9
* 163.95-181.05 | 14.6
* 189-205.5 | 13.4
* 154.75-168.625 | 14.7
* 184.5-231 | 13.4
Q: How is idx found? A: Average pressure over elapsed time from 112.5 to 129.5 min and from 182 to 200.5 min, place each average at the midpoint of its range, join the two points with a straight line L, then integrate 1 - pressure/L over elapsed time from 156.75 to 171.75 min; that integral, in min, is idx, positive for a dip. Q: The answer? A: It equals -1.5 min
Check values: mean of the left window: 12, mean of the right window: 14.4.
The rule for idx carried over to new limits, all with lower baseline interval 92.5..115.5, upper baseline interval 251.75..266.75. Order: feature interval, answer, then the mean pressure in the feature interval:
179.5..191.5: -2.1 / 14.6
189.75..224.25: -1.6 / 13.3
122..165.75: -2.5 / 12.8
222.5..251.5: -1.2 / 13.6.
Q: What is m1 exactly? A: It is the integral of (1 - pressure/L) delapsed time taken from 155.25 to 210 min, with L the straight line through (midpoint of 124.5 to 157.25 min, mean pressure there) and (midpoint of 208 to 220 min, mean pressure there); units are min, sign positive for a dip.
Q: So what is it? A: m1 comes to -4.0 min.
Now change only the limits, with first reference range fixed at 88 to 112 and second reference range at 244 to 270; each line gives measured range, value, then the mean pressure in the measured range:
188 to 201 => -1.2 min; 14.3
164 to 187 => -3.3 min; 14.6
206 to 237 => 0.3 min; 13.3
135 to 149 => 0.4 min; 11.9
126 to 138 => 0.6 min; 11.6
